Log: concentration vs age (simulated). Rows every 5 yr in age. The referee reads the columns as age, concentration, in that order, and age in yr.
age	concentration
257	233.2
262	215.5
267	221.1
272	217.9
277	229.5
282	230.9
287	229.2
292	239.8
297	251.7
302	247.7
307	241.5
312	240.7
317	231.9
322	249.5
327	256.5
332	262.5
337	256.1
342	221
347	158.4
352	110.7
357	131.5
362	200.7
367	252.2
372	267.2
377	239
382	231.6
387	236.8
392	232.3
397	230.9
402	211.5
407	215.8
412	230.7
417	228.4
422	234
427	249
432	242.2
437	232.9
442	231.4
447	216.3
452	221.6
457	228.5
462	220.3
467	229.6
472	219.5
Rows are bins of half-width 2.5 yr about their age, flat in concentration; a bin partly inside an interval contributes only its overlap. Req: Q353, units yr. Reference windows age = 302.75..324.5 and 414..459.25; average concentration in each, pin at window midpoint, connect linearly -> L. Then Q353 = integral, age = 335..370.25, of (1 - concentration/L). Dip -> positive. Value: 7.0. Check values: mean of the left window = 241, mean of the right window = 232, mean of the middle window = 191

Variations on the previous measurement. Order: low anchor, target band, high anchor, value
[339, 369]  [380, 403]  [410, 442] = -2.3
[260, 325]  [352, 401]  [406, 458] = 2.9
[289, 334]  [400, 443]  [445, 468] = -0.4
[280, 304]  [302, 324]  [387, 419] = -0.4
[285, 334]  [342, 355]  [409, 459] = 4.8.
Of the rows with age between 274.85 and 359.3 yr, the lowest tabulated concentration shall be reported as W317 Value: 110.7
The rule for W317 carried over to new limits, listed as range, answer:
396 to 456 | 211.5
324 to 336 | 256.5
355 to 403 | 131.5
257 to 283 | 215.5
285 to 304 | 229.2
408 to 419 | 228.4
